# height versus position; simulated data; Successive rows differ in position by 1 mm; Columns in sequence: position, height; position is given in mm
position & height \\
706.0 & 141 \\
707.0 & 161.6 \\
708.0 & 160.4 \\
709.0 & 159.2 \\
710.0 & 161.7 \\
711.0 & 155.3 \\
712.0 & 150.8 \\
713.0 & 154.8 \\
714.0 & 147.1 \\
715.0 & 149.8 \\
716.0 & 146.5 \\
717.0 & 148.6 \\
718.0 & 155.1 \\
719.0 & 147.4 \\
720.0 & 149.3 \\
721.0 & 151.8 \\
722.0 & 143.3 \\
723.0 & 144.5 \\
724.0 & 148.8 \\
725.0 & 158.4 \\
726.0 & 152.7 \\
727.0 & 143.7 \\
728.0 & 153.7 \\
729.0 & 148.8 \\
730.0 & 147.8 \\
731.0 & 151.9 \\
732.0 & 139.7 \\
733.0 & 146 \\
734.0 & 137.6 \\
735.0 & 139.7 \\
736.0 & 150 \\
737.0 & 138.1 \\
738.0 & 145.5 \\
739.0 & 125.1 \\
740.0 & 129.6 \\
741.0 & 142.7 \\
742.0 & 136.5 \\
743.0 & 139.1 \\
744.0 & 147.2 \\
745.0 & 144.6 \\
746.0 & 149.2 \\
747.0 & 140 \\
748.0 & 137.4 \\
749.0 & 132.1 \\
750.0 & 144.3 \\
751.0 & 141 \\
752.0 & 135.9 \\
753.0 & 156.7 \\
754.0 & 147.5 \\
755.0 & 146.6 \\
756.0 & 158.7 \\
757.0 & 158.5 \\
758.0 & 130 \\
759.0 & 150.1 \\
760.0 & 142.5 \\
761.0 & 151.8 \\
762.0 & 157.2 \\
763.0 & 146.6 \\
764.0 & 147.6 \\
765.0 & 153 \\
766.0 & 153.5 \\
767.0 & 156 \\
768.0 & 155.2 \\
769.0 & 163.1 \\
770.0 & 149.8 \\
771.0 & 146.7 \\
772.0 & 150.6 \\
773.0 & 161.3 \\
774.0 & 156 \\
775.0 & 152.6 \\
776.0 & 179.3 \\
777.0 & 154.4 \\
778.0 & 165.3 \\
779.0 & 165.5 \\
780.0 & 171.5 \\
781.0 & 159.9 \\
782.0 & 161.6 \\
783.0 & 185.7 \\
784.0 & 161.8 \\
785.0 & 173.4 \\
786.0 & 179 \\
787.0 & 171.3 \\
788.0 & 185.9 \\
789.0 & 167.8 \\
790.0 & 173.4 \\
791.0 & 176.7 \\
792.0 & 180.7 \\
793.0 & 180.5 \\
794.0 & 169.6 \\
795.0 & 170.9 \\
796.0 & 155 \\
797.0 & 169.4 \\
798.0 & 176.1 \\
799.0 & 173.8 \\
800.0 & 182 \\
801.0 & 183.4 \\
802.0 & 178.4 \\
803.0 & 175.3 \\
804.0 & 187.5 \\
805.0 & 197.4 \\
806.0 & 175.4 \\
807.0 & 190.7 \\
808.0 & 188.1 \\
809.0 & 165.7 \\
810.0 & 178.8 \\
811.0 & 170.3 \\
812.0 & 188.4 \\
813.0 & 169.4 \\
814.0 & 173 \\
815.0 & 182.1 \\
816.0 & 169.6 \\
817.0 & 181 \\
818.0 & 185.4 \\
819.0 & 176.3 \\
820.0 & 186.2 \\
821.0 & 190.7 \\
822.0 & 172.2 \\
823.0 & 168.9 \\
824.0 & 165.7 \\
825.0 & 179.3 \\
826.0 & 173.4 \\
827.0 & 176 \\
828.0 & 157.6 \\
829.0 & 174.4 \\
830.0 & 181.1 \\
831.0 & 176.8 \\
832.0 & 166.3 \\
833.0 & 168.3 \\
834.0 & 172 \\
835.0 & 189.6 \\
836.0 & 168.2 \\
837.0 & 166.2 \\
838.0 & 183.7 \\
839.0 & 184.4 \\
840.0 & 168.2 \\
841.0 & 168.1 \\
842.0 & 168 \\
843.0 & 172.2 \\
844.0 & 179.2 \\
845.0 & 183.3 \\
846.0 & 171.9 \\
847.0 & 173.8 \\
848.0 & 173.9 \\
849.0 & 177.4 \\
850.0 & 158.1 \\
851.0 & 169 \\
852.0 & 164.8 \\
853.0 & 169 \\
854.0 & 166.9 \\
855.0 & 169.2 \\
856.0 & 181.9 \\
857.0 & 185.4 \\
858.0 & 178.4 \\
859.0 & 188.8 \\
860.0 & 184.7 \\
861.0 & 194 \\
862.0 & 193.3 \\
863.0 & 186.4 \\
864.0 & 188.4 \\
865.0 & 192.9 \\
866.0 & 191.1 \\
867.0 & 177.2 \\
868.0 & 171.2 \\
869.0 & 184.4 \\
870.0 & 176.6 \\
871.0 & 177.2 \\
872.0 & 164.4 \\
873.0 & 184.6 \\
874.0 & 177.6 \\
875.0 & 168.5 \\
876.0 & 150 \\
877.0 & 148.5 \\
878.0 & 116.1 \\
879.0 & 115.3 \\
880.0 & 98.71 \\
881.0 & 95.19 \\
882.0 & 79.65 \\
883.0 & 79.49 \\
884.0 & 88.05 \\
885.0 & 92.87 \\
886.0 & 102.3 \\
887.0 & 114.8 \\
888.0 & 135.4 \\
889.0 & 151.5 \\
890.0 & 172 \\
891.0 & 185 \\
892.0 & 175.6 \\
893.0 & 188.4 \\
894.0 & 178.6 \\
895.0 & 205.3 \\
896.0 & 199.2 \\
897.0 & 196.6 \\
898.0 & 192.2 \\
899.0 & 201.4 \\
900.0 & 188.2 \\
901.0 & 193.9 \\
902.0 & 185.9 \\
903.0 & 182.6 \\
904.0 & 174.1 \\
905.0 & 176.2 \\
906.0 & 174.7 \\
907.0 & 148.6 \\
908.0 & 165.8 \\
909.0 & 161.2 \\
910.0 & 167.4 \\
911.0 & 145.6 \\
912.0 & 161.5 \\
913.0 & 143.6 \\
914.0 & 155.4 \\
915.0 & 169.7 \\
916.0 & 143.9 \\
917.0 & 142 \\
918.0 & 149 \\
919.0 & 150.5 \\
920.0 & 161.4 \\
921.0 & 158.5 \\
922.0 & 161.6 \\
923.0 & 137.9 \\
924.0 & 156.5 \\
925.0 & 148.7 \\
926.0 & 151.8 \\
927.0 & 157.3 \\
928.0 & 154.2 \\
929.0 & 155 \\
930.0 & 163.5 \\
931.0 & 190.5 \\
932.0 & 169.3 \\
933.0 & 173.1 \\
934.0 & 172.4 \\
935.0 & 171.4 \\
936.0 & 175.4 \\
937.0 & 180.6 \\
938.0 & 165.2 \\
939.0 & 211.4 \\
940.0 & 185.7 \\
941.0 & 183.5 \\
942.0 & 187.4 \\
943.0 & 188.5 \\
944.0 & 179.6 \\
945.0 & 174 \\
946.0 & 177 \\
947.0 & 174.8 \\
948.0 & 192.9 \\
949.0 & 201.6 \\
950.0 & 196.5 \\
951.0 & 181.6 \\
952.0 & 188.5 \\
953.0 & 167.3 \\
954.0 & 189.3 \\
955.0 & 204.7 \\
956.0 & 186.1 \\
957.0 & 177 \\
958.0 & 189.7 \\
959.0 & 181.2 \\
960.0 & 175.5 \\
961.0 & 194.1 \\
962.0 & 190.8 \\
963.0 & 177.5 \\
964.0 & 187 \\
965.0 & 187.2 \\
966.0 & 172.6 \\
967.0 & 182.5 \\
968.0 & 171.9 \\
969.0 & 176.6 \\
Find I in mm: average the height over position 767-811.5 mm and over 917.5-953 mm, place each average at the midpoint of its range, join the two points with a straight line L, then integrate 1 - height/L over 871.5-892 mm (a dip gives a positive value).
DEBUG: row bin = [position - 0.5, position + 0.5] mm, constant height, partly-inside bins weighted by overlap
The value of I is 4.7 mm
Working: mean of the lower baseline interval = 171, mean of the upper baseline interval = 172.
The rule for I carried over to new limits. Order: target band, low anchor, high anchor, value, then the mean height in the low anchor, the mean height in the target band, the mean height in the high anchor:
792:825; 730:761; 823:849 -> -2.7 mm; 143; 177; 174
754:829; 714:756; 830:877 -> -4.0 mm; 145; 168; 176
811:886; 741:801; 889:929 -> -1.5 mm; 158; 167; 168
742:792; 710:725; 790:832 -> 2.6 mm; 150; 156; 177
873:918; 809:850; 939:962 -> 6.6 mm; 175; 155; 186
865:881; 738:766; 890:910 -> 1.5 mm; 144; 159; 182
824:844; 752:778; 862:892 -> -3.1 mm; 153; 173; 148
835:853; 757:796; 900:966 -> -0.7 mm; 162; 173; 173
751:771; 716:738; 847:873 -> 0.7 mm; 147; 150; 179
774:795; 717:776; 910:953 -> -2.6 mm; 147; 170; 169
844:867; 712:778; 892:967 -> -2.1 mm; 148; 179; 175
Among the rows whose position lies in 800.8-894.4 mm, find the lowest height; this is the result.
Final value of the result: 79.49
